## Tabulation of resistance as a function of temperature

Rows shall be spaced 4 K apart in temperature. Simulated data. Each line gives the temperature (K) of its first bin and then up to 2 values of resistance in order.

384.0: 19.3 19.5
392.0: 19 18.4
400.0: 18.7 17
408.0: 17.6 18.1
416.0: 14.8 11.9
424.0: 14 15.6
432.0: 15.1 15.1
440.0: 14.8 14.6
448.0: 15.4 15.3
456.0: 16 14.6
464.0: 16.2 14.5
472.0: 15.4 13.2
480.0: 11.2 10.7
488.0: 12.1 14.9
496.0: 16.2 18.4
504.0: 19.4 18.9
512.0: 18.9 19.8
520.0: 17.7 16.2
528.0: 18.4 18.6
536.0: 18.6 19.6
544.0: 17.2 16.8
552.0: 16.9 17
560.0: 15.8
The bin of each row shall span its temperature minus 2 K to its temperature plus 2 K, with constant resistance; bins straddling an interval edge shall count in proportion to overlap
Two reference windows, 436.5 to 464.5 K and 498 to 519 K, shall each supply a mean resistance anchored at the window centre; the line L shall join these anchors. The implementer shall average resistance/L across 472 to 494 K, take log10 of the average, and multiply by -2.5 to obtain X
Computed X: 0.34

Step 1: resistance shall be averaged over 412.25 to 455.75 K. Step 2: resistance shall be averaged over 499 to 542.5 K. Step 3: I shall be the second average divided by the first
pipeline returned 1.3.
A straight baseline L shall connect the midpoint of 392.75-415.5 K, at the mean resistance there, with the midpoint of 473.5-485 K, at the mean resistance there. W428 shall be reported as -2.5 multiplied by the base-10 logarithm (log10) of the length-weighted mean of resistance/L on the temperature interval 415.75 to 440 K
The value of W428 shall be 0.11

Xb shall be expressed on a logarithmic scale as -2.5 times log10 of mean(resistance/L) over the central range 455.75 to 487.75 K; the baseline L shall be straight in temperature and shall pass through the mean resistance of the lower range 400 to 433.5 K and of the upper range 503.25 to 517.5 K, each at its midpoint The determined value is 0.27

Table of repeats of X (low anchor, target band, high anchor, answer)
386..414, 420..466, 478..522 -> 0.16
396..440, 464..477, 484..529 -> 0.13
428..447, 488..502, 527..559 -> 0.04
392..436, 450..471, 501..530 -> 0.13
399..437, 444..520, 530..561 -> 0.07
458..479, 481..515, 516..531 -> 0.02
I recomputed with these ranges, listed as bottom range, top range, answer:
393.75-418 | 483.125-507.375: 0.90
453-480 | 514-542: 1.25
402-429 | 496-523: 1.19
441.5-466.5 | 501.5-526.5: 1.21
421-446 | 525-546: 1.25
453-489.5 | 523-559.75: 1.28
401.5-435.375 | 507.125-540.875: 1.19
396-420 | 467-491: 0.76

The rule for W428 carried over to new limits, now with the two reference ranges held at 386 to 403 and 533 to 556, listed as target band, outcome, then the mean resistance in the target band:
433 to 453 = 0.223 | 15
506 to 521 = -0.054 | 18.9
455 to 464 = 0.189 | 15.4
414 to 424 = 0.351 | 13.5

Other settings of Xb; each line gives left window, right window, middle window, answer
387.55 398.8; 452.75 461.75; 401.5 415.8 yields 0.05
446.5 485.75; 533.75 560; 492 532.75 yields -0.12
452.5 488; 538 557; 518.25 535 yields -0.08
